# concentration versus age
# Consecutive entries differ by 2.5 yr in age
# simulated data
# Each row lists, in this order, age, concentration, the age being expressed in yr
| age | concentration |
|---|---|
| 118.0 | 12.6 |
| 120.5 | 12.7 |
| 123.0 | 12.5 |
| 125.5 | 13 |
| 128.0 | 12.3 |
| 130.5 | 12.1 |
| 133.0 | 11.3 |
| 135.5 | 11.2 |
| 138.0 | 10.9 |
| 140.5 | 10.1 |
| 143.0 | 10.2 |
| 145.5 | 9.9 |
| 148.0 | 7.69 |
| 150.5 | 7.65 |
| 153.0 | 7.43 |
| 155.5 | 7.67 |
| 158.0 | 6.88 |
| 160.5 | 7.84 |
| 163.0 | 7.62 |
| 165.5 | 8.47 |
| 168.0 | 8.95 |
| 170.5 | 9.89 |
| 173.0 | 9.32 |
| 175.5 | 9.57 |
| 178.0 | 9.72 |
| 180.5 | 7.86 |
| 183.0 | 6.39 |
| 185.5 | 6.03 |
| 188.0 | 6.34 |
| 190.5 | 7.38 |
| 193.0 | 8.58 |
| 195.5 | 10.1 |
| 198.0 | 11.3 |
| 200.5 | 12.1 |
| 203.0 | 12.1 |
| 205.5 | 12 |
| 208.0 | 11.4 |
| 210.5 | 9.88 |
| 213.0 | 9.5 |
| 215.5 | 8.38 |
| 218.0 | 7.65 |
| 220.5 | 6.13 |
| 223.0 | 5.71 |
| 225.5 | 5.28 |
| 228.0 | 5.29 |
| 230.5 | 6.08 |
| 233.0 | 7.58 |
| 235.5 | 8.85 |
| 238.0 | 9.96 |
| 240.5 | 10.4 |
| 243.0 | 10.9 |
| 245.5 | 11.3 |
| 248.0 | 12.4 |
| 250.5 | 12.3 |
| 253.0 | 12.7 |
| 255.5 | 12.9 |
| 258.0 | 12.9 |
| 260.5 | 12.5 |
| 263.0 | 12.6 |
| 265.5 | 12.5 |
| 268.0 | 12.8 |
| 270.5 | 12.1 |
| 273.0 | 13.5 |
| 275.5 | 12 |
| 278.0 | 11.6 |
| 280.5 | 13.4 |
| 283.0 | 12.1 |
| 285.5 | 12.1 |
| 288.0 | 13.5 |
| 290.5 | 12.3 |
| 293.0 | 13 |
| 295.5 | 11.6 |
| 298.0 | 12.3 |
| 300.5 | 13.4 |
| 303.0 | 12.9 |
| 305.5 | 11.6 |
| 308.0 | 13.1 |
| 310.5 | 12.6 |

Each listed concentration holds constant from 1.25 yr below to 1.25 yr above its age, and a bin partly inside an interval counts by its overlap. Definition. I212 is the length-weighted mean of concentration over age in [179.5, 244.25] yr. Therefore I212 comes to 8.59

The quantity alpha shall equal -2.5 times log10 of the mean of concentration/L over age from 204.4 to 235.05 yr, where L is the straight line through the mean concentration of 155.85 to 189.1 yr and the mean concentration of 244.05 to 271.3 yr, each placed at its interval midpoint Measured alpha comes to 0.29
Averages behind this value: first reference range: 8.06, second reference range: 12.4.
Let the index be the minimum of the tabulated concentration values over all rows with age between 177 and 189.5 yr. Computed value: 6.03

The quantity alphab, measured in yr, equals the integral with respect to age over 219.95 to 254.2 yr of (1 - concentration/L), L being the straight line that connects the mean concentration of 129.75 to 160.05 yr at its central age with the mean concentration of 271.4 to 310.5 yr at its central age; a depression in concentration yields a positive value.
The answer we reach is 7.4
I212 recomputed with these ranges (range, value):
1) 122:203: 9.35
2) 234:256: 11.2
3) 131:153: 9.81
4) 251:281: 12.6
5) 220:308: 11.2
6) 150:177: 8.33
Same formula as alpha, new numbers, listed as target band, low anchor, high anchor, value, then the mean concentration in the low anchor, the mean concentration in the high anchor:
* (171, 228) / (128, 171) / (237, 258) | 0.20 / 9.24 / 11.7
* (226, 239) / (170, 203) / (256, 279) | 0.43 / 8.91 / 12.5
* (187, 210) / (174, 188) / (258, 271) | -0.15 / 7.8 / 12.6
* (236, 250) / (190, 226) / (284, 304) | -0.03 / 9.28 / 12.6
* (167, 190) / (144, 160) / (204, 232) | -0.04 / 7.9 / 7.97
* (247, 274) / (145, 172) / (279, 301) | -0.09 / 8.14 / 12.6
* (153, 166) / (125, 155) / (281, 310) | 0.35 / 10.2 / 12.6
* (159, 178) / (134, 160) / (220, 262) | 0.03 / 8.95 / 9.68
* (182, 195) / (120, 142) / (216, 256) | 0.39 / 11.7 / 9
